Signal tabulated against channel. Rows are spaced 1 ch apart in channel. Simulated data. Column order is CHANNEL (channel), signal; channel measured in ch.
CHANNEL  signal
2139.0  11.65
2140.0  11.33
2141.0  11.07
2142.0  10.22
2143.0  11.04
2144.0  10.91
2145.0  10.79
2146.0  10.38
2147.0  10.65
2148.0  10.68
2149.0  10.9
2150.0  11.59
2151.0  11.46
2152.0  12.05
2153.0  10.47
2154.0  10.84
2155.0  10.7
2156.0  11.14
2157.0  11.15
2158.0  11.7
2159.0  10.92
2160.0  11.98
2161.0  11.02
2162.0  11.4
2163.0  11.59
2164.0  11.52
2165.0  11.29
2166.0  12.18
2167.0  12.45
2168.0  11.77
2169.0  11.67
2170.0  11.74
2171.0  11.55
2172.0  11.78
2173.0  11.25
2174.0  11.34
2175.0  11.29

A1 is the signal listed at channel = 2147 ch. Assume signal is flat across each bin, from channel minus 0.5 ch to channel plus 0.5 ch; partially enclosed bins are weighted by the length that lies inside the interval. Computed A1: 10.65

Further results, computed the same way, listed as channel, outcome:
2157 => 11.15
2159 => 10.92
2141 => 11.07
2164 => 11.52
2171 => 11.55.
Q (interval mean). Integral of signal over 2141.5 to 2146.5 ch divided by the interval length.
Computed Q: 10.7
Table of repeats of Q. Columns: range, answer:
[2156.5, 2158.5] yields 11.4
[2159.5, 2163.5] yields 11.5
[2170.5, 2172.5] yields 11.7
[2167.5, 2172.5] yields 11.7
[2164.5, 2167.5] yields 12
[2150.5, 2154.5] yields 11.2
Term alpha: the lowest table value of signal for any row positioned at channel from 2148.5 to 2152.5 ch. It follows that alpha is 10.9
